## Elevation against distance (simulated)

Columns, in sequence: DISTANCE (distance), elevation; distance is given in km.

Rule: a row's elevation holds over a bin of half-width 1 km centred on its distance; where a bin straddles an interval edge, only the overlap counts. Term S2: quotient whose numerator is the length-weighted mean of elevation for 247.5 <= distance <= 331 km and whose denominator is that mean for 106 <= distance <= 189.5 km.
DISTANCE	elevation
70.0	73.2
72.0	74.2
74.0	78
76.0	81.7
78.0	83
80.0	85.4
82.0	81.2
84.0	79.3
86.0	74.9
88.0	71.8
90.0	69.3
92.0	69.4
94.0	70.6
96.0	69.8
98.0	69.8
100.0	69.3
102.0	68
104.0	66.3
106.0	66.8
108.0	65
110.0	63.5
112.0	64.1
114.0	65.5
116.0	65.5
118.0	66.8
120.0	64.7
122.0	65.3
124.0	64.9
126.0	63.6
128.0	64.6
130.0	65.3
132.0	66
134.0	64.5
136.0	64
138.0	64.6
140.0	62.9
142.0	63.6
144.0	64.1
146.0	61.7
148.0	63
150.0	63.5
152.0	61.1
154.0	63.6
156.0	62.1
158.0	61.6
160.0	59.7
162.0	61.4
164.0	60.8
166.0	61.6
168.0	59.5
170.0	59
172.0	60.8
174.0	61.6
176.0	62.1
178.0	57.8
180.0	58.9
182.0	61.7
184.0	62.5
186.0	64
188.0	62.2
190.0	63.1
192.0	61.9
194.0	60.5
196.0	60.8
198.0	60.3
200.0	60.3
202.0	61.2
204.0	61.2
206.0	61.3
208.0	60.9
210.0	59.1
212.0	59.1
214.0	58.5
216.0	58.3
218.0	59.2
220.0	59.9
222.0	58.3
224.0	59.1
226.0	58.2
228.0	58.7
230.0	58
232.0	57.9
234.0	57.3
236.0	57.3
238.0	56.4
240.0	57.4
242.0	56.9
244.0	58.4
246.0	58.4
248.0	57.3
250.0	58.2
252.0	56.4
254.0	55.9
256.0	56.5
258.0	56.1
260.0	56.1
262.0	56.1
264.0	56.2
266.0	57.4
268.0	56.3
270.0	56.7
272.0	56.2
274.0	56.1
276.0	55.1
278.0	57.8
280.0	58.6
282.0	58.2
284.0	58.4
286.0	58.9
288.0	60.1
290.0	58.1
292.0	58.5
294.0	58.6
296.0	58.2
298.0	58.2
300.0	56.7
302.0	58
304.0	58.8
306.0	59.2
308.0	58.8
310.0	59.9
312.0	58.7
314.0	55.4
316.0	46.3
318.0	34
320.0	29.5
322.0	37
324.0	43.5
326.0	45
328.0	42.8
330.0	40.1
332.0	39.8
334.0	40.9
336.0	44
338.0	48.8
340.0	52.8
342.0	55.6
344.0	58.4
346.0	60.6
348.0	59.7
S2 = 0.86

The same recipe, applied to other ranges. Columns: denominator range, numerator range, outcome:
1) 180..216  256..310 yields 0.95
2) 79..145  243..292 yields 0.84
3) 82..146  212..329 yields 0.83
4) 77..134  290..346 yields 0.73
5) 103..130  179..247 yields 0.92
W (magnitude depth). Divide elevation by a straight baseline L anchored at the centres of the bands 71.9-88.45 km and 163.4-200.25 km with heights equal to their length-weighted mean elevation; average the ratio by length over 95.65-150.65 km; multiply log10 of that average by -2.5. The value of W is 0.101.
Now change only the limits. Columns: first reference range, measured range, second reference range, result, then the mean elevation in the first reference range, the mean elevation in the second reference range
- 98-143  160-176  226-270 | 0.03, 65.3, 57.1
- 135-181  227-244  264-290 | 0.03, 61.7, 57.5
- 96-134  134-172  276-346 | 0.02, 65.9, 52.2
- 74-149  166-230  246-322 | 0.03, 68.5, 55.6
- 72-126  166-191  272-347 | 0.05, 70.7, 52.5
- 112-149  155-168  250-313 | 0.03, 64.5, 57.6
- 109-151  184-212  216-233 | -0.02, 64.4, 58.6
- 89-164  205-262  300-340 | -0.05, 65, 47.8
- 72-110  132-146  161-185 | 0.03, 73.1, 60.6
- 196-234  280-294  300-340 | -0.14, 59.4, 47.8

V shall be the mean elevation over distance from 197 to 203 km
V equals 60.6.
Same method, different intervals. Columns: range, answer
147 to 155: 62.8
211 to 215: 58.8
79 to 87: 80.2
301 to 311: 58.9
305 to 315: 58.4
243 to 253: 57.7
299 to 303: 57.4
